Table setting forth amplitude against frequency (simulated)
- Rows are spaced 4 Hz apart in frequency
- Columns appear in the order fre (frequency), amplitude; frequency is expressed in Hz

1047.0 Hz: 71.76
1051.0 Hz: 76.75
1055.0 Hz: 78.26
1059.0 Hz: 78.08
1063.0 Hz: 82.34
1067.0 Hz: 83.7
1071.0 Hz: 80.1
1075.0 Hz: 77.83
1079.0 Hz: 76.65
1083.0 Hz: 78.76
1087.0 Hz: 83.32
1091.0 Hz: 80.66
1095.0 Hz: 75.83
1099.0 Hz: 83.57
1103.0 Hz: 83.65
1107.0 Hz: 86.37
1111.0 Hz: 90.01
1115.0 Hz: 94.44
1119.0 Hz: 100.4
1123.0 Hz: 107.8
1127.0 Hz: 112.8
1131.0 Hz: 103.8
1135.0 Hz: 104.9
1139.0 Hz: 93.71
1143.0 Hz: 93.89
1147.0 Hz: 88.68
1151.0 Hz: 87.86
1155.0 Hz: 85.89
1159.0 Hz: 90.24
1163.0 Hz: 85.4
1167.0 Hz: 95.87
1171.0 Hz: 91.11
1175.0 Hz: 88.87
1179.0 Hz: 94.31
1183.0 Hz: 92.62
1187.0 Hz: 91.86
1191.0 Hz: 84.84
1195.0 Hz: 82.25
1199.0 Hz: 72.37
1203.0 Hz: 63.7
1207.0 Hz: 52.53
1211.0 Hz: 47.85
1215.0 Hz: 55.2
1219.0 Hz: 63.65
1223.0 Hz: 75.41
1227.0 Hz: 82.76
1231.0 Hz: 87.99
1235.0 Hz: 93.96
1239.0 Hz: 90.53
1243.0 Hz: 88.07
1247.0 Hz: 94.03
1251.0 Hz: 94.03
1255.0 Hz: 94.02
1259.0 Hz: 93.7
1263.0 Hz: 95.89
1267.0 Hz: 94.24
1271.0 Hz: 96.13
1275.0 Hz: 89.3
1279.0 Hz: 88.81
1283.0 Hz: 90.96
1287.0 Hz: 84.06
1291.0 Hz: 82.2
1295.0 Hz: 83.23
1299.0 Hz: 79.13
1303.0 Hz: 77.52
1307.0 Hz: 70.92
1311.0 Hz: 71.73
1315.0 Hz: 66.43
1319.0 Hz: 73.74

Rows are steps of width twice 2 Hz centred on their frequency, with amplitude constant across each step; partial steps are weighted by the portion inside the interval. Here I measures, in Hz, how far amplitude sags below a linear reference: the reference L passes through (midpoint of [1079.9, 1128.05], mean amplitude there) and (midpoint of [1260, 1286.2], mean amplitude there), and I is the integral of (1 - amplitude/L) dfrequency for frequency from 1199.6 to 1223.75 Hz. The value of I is 8.3 Hz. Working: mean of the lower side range 89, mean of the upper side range 92.2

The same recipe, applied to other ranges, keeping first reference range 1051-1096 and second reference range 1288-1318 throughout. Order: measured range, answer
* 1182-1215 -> 2.5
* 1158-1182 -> -4.0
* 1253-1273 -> -4.7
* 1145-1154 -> -1.1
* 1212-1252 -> -2.2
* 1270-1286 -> -2.9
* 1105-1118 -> -2.0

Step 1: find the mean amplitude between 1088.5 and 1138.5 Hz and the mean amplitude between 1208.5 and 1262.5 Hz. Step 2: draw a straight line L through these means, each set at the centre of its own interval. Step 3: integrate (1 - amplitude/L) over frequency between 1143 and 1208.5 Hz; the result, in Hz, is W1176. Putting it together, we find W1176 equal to 2.1 Hz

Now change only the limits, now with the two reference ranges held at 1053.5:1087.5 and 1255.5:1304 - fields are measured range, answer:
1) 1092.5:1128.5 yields -4.8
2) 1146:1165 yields -1.0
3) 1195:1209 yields 3.2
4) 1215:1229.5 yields 2.4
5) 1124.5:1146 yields -4.9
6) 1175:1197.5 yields -1.1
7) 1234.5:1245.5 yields -0.5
